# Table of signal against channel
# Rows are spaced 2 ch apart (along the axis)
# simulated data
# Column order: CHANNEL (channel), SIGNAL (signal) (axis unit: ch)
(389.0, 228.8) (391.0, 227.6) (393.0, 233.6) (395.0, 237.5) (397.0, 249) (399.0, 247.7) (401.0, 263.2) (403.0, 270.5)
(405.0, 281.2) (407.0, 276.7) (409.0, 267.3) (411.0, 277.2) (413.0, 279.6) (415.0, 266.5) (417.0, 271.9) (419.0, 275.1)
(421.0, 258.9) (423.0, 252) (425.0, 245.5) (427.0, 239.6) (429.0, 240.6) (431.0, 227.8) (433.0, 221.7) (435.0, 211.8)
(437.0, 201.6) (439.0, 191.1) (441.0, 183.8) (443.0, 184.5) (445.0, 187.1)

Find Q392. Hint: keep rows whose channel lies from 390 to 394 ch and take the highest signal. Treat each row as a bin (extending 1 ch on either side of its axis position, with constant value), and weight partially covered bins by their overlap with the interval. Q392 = 233.6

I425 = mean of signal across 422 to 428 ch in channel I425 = 246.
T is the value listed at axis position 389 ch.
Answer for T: 228.8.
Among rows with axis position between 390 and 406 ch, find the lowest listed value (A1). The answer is 227.6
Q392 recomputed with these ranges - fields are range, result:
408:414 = 279.6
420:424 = 258.9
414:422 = 275.1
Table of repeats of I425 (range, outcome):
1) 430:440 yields 211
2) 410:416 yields 274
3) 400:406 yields 272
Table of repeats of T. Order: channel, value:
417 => 271.9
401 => 263.2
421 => 258.9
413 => 279.6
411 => 277.2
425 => 245.5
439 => 191.1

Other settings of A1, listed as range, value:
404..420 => 266.5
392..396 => 233.6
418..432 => 227.8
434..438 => 201.6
